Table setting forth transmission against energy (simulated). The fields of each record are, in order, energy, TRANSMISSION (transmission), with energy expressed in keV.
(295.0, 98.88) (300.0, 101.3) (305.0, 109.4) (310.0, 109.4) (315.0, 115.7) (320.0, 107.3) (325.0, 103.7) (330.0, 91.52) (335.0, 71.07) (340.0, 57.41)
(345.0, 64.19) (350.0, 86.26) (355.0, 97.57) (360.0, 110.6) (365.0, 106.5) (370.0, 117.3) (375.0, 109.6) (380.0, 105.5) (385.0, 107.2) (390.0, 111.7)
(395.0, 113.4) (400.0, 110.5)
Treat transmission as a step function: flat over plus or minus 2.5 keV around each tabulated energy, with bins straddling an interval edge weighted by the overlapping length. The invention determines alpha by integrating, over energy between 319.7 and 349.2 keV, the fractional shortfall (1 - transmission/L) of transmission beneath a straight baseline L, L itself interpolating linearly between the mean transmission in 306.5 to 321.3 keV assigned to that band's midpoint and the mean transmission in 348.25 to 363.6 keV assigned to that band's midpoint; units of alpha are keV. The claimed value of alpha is 6.9 keV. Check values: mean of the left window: 111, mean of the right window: 99.3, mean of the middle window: 80.9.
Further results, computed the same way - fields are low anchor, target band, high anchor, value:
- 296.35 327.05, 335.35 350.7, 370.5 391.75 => 5.8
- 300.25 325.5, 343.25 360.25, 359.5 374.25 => 3.5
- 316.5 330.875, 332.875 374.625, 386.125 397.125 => 6.7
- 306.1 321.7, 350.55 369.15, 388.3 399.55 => 1.3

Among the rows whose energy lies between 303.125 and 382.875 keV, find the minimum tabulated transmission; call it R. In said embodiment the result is 57.41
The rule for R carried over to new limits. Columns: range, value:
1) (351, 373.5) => 97.57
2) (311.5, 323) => 107.3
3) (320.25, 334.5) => 91.52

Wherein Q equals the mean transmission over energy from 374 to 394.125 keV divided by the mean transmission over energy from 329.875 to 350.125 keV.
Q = 1.5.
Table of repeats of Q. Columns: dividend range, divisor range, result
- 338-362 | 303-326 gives 0.76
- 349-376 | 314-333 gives 1.03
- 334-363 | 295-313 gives 0.78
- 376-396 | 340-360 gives 1.32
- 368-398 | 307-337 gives 1.10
